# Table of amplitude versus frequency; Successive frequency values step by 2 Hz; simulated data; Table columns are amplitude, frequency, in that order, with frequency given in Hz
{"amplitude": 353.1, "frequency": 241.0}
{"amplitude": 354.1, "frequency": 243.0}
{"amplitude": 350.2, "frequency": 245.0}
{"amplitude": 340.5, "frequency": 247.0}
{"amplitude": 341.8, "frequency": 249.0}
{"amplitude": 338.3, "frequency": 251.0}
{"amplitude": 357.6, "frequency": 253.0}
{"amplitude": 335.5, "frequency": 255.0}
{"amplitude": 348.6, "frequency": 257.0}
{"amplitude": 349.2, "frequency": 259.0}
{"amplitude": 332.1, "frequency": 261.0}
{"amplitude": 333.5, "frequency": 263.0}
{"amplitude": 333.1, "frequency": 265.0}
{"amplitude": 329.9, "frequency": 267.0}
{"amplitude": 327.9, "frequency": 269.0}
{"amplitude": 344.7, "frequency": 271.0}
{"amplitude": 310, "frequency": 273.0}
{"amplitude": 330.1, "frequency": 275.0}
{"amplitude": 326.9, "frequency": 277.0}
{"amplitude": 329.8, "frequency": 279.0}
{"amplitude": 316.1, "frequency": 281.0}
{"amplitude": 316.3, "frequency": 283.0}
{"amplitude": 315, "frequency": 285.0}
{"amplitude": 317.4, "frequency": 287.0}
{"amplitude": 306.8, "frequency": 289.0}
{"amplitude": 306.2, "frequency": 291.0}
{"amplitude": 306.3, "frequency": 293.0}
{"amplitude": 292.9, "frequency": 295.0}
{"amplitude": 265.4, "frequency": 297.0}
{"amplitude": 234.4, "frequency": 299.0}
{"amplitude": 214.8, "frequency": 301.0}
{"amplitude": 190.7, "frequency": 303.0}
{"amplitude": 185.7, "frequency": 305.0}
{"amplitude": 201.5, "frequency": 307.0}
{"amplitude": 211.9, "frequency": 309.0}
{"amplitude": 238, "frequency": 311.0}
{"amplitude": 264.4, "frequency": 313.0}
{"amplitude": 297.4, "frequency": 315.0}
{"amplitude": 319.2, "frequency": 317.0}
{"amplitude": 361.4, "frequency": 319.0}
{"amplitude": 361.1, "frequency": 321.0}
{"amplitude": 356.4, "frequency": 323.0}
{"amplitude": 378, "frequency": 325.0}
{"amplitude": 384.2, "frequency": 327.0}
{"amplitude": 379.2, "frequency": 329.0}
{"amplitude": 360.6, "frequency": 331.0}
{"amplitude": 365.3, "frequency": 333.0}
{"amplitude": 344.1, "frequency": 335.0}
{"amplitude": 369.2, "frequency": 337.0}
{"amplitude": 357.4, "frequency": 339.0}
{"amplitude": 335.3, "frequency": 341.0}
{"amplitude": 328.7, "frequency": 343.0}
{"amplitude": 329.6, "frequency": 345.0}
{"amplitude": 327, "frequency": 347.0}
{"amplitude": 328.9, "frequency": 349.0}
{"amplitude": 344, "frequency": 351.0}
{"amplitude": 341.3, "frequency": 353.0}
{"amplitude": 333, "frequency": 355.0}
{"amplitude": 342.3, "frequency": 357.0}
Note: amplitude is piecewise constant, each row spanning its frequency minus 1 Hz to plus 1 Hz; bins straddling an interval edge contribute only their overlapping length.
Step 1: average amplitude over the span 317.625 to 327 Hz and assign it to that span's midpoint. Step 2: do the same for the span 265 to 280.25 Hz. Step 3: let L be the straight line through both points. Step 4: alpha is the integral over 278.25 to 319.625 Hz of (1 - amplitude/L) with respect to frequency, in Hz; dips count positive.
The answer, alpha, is 8.6 Hz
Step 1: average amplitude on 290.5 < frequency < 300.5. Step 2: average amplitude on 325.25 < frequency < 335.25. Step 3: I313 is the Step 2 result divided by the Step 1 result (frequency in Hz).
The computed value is 1.3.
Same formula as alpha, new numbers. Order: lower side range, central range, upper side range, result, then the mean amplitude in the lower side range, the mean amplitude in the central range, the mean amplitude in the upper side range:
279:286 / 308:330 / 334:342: 1.1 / 318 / 323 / 352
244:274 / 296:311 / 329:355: 5.5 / 338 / 216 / 345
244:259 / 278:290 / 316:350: 1.1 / 345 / 317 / 352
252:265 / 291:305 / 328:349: 3.9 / 342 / 250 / 349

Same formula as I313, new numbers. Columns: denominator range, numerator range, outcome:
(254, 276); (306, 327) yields 0.91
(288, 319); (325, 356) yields 1.35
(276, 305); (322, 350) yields 1.24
